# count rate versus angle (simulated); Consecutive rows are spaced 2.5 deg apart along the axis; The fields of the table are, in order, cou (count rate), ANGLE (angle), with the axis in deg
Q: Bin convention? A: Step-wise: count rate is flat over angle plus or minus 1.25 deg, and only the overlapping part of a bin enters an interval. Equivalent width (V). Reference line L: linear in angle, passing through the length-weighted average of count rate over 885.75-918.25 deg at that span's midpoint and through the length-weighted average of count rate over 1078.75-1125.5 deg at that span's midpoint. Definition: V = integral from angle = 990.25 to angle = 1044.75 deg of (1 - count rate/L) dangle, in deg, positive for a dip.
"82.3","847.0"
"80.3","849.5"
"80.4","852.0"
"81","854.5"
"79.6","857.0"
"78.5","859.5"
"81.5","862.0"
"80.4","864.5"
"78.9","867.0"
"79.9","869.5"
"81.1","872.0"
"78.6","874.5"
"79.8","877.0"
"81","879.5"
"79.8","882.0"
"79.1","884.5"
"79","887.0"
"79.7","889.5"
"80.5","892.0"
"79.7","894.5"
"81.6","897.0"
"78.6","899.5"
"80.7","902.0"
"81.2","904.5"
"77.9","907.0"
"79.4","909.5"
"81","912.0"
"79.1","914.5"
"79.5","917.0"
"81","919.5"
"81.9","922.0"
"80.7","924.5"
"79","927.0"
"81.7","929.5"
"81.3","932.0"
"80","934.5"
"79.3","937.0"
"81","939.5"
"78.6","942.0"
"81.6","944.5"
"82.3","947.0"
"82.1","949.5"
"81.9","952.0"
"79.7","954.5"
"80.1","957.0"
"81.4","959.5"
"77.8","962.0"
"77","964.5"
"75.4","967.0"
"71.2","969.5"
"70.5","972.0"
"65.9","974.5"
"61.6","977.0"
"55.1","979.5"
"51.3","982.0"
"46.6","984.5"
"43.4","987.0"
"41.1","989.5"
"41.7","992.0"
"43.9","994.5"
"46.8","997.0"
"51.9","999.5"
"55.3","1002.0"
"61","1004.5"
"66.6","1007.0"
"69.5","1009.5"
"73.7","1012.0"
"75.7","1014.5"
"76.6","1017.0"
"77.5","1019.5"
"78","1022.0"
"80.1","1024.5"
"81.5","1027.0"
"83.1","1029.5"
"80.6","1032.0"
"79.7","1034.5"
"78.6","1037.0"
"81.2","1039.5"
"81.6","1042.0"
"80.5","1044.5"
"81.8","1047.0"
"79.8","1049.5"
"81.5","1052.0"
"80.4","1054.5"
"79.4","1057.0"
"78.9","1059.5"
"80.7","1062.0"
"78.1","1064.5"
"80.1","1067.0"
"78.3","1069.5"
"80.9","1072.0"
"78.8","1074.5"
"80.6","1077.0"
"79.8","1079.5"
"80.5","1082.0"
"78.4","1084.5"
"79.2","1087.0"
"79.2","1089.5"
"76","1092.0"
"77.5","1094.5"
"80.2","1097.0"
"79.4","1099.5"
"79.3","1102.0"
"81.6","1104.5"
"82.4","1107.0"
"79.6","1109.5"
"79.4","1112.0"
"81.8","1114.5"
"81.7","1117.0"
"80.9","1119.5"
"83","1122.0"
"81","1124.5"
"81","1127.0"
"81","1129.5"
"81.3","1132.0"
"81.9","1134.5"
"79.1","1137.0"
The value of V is 6.9 deg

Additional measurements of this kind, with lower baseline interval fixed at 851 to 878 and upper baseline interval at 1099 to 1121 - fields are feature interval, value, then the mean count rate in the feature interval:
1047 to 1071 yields 0.23 deg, 79.8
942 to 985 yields 4.17 deg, 72.5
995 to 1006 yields 3.70 deg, 53.4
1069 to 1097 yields 0.55 deg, 79.1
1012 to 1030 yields 0.46 deg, 78.4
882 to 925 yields 0.04 deg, 80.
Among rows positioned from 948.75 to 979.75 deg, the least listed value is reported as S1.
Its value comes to 55.1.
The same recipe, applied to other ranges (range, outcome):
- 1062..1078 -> 78.1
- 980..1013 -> 41.1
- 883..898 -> 79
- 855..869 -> 78.5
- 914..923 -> 79.1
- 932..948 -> 78.6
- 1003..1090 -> 61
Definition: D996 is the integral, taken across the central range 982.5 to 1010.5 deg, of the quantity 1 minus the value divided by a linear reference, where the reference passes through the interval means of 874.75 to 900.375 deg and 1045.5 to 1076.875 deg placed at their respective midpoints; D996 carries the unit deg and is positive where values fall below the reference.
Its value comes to 10.0 deg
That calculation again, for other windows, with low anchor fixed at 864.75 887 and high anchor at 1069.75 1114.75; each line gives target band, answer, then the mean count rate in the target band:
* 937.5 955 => -0.3 deg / 81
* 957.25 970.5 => 0.5 deg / 76.9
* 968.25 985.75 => 4.3 deg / 60.3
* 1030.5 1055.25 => -0.3 deg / 80.6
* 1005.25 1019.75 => 1.3 deg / 72.6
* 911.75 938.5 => -0.2 deg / 80.4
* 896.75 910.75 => 0.0 deg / 79.8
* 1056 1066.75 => 0.0 deg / 79.3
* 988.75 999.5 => 4.8 deg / 44.5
